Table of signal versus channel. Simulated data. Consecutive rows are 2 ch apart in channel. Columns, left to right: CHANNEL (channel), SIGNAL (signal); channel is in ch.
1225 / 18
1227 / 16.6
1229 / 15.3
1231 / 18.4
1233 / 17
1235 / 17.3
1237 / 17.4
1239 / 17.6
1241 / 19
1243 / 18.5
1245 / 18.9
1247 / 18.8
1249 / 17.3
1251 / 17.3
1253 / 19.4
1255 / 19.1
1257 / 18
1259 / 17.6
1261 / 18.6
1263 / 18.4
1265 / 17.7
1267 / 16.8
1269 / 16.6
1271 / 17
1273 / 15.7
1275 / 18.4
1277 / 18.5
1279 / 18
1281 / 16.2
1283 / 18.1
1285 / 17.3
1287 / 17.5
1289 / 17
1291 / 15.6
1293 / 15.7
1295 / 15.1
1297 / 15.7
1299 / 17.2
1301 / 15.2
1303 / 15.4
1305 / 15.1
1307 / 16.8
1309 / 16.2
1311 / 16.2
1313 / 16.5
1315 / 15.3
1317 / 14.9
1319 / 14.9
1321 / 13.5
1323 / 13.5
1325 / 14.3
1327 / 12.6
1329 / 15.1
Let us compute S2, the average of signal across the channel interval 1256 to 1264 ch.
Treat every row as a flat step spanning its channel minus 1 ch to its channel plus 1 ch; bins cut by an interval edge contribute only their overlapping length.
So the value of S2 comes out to 18.1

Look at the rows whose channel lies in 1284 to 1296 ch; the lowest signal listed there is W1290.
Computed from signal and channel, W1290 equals 15.1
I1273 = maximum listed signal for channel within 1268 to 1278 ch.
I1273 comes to 18.5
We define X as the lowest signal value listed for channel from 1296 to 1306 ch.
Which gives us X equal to 15.1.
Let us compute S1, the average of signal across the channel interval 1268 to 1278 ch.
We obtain 17.2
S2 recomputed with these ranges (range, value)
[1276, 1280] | 18.2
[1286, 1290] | 17.2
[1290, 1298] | 15.5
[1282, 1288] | 17.6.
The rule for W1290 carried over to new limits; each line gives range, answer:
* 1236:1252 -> 17.3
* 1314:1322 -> 13.5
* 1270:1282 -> 15.7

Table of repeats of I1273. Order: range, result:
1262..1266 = 18.4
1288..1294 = 17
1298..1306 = 17.2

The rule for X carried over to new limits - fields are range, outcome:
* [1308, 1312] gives 16.2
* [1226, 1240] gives 15.3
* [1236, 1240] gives 17.4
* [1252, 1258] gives 18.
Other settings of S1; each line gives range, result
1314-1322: 14.7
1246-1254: 18.2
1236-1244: 18.1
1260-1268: 17.9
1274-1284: 17.8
